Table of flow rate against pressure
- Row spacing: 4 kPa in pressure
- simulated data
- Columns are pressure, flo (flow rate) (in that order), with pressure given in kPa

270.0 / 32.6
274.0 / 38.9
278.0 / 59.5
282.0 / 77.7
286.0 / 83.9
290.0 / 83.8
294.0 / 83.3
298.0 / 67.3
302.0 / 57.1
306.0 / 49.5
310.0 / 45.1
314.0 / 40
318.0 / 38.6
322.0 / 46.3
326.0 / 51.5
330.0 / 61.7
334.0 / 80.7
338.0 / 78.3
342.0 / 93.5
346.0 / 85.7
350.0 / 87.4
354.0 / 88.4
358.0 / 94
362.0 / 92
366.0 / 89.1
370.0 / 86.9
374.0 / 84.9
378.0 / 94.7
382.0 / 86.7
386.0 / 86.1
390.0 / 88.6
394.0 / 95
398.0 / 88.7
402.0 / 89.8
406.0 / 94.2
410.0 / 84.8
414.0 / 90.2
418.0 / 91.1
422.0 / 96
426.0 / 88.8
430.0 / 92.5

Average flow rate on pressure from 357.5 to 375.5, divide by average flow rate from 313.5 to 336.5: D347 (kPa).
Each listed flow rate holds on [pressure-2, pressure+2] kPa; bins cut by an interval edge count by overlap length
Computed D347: 1.63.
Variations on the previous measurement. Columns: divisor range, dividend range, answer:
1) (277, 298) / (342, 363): 1.16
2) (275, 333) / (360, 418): 1.48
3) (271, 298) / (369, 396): 1.28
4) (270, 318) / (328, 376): 1.42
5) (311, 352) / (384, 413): 1.36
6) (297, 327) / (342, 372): 1.83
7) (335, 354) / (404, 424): 1.06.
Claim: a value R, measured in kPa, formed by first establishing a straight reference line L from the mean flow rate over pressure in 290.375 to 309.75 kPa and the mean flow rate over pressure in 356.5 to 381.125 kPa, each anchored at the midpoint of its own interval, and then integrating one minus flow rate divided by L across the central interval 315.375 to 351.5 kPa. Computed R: 4.21 kPa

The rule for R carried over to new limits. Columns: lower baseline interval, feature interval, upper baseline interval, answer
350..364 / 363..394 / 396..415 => 0.54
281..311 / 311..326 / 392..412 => 6.20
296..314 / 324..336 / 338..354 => 1.59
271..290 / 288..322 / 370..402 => 6.18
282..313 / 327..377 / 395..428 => -4.07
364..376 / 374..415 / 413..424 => 0.08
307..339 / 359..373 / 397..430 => -3.49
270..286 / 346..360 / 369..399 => -1.61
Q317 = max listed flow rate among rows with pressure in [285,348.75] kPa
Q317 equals 93.5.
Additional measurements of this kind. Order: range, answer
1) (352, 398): 95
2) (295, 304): 67.3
